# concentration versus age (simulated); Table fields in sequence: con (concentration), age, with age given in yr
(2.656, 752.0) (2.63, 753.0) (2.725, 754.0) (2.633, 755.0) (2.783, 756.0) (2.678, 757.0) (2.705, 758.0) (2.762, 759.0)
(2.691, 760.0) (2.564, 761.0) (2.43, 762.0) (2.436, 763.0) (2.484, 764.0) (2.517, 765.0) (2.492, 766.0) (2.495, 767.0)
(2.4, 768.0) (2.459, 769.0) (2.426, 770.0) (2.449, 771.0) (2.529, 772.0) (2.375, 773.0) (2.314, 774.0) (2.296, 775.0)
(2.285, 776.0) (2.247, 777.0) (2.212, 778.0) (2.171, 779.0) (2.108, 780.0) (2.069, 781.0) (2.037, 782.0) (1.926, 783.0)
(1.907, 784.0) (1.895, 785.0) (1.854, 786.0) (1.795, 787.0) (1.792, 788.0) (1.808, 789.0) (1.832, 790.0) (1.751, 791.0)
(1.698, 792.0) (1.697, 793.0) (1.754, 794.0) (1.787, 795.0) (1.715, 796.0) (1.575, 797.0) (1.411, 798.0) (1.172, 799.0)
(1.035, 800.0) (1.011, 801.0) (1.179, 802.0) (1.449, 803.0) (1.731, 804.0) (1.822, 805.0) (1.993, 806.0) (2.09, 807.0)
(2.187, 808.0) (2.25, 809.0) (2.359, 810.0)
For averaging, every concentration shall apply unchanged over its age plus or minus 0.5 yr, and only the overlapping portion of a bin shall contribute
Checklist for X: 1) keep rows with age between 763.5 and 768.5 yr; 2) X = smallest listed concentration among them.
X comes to 2.4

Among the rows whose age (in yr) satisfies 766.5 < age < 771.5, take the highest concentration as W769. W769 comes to 2.495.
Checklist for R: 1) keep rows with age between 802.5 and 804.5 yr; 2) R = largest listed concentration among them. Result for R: 1.731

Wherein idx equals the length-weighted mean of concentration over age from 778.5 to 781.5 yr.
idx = 2.12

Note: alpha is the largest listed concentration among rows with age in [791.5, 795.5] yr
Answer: 1.787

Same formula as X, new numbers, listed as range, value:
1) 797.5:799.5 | 1.172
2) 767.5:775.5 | 2.296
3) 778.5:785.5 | 1.895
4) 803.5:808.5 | 1.731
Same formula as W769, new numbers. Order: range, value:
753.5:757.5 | 2.783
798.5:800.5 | 1.172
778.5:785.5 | 2.171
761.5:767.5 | 2.517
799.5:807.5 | 2.09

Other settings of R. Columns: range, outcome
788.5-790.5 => 1.832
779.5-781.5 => 2.108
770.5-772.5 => 2.529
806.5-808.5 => 2.187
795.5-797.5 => 1.715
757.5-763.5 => 2.762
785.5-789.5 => 1.854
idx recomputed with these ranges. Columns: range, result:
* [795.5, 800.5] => 1.38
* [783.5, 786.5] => 1.89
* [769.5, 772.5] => 2.47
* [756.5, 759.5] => 2.71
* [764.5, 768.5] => 2.48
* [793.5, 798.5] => 1.65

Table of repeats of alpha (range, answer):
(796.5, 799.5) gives 1.575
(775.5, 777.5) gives 2.285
